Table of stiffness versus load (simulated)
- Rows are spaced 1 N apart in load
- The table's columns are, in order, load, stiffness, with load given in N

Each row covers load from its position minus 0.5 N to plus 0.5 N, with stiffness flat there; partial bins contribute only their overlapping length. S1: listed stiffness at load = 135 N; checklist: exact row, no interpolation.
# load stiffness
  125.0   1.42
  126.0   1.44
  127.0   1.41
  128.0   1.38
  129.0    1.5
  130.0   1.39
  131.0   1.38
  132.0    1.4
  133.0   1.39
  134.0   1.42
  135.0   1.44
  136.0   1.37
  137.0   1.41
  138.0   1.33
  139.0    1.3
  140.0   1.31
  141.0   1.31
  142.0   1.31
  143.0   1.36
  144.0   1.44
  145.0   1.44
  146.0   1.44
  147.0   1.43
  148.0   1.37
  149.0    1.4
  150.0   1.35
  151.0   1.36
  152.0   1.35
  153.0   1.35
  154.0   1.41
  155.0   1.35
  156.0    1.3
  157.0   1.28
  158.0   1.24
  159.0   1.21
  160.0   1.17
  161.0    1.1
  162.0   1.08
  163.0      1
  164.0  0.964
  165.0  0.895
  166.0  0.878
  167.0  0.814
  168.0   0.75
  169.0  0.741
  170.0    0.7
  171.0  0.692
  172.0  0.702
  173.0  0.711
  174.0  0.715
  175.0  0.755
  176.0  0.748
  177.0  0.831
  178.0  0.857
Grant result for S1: 1.44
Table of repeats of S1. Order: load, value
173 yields 0.711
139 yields 1.3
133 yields 1.39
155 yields 1.35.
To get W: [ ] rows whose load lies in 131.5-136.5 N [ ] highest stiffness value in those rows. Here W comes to 1.44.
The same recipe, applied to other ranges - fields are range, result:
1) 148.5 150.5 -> 1.4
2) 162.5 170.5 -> 1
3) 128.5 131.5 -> 1.5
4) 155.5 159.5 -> 1.3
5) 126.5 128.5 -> 1.41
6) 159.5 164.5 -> 1.17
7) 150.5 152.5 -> 1.36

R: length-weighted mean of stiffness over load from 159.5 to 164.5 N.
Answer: 1.06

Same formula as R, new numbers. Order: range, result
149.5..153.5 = 1.35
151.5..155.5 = 1.36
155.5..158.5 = 1.27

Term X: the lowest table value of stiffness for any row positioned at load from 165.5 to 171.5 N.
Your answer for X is 0.692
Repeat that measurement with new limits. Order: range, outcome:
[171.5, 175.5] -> 0.702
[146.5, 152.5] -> 1.35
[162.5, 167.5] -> 0.814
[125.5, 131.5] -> 1.38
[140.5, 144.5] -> 1.31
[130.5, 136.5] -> 1.37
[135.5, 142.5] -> 1.3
